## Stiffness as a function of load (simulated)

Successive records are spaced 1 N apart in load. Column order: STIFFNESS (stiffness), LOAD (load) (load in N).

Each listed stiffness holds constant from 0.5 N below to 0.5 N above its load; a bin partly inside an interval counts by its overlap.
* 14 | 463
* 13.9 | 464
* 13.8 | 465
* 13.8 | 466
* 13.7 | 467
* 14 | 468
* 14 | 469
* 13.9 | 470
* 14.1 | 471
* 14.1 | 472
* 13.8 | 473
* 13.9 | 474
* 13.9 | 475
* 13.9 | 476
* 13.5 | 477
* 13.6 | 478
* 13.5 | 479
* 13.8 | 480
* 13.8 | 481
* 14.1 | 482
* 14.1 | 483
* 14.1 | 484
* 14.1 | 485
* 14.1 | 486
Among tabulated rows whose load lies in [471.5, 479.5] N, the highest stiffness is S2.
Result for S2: 14.1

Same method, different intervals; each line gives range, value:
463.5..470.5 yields 14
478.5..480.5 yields 13.8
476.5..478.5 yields 13.6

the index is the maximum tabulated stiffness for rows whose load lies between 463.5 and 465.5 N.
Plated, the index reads 13.9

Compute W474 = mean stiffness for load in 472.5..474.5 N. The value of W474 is 13.9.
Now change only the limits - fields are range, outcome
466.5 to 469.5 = 13.9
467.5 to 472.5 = 14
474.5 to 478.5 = 13.7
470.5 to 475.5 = 14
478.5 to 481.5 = 13.7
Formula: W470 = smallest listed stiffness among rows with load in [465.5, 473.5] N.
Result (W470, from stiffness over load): 13.7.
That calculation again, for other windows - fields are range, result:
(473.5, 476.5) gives 13.9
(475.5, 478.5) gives 13.5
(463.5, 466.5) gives 13.8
